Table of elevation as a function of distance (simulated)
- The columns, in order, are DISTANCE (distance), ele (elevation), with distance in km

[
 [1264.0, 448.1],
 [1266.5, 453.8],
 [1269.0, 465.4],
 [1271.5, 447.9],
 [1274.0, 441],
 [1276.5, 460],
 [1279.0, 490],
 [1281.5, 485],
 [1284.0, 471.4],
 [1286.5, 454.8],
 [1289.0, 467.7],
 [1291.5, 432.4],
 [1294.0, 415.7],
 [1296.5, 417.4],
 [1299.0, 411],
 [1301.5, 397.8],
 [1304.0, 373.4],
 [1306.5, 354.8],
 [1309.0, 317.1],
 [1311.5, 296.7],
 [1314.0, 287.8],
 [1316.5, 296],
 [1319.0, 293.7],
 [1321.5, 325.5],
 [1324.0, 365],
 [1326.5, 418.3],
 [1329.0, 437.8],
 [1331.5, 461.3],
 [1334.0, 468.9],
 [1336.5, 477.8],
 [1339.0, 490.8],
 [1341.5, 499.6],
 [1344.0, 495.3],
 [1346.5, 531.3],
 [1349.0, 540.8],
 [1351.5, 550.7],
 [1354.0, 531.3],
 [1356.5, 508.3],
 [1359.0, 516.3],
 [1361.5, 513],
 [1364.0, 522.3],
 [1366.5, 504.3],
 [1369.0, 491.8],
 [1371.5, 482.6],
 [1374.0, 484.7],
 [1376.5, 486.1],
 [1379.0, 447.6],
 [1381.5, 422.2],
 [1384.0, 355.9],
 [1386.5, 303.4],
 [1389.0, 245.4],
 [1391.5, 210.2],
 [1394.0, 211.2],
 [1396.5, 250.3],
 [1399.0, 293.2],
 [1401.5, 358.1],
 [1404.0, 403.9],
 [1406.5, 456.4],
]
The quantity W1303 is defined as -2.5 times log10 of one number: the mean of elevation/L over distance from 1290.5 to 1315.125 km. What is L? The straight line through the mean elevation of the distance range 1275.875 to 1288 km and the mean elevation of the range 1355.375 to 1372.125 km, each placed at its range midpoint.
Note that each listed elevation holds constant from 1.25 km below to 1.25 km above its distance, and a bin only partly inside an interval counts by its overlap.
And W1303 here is 0.28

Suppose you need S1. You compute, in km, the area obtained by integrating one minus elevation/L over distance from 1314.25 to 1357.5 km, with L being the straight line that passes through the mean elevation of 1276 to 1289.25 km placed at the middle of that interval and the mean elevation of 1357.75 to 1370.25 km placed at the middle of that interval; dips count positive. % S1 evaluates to 4.28 km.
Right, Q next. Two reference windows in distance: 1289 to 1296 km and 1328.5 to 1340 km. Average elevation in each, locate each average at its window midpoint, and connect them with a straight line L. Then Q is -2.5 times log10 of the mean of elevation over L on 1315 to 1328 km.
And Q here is 0.321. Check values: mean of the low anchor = 431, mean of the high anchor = 469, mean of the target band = 341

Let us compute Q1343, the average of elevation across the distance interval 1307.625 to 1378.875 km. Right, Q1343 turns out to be 450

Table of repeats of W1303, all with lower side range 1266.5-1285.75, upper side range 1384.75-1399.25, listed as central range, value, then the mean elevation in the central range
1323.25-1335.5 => -0.182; 434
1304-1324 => 0.238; 318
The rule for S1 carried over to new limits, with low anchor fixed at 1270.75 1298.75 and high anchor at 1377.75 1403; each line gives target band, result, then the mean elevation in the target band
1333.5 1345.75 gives -3.6 km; 489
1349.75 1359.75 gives -4.7 km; 528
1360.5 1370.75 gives -4.9 km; 506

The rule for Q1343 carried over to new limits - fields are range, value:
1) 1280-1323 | 383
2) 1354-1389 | 459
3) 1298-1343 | 388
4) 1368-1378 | 485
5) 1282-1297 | 447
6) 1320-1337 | 418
